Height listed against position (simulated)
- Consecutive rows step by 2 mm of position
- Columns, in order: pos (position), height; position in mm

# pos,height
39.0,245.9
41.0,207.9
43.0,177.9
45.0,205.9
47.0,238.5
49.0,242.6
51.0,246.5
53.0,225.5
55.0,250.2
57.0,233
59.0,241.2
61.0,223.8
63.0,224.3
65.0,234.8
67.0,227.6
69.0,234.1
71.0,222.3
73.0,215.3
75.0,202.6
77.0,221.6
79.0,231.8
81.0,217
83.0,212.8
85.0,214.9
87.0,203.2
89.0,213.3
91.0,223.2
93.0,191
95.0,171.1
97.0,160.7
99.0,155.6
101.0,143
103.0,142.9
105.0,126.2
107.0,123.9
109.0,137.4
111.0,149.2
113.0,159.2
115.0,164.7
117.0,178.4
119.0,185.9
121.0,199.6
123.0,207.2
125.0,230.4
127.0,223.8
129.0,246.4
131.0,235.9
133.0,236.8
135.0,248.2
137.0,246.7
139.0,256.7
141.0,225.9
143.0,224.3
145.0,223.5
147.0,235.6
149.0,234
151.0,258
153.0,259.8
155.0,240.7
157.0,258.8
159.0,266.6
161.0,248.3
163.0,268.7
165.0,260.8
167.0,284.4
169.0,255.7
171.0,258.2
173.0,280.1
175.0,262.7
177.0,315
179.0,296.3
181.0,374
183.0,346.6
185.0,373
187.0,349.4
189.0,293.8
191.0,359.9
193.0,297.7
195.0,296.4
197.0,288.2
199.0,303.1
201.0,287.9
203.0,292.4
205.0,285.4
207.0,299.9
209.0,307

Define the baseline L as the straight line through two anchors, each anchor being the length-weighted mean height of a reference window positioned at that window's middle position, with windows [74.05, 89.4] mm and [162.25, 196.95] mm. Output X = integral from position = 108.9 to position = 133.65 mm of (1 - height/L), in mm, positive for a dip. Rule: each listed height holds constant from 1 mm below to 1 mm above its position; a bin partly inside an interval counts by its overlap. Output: 5.3 mm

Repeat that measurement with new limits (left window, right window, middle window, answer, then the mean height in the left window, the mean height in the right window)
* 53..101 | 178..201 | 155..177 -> 2.56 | 213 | 324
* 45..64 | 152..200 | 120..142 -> 3.17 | 235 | 293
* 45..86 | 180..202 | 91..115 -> 9.51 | 227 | 325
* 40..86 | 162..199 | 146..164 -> 2.13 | 224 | 303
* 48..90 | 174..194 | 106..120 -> 5.70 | 226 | 327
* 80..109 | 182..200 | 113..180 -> 3.72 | 177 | 323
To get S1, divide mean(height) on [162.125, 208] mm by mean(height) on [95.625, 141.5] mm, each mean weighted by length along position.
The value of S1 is 1.59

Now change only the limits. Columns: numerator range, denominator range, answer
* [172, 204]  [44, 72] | 1.35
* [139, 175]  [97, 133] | 1.42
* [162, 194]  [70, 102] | 1.52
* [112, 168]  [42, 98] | 1.07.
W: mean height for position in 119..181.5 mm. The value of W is 252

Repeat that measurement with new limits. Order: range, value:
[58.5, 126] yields 193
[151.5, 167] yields 259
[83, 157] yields 203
